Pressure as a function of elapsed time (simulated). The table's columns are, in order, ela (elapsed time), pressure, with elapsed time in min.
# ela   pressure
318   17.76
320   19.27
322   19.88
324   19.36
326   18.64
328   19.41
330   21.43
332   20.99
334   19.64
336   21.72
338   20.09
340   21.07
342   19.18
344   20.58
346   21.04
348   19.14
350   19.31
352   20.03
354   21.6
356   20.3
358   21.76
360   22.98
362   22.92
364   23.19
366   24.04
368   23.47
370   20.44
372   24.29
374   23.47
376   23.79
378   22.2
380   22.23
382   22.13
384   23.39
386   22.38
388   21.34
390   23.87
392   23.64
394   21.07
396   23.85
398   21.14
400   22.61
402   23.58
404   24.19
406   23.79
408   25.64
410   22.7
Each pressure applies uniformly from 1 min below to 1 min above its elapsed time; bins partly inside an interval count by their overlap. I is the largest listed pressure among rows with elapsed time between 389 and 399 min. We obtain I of 23.87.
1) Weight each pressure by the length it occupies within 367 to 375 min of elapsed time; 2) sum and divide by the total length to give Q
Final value 22.9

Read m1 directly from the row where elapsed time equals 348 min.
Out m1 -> 19.14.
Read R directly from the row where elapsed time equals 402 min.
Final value 23.58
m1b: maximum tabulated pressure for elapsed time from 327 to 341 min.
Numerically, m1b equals 21.72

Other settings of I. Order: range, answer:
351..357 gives 21.6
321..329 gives 19.88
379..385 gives 23.39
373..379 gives 23.79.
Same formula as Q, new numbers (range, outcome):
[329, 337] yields 20.9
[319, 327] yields 19.3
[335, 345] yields 20.5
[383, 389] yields 22.4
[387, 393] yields 23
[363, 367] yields 23.6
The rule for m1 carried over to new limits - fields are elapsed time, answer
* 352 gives 20.03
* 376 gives 23.79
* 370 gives 20.44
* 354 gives 21.6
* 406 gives 23.79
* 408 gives 25.64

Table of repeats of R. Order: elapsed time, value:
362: 22.92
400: 22.61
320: 19.27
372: 24.29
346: 21.04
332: 20.99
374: 23.47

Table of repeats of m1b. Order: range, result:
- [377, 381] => 22.23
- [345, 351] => 21.04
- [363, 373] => 24.29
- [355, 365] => 23.19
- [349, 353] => 20.03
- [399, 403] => 23.58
